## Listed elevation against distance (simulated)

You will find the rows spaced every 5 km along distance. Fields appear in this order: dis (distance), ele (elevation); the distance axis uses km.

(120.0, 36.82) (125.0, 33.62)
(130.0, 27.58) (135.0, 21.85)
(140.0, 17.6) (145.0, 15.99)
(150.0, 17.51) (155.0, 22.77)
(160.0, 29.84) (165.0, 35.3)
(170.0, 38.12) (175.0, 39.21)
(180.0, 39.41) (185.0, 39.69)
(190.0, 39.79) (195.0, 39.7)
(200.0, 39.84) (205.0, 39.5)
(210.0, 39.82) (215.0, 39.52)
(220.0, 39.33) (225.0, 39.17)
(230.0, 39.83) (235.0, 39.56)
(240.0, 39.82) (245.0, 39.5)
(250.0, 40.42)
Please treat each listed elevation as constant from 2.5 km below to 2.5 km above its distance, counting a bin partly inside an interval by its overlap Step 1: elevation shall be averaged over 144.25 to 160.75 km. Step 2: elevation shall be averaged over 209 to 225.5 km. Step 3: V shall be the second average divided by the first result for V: 1.9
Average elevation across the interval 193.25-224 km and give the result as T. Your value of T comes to 39.6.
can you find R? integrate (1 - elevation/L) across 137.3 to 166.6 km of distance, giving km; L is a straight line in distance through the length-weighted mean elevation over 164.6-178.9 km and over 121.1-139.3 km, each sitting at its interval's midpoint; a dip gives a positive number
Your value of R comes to 9.3 km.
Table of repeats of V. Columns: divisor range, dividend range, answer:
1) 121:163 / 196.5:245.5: 1.65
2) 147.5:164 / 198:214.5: 1.62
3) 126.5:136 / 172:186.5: 1.51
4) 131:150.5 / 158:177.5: 1.88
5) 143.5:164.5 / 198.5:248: 1.71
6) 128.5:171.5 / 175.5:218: 1.60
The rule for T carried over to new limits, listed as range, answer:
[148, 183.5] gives 32.2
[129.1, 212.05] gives 32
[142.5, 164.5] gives 22.8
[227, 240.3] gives 39.7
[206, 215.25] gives 39.7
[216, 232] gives 39.4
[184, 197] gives 39.7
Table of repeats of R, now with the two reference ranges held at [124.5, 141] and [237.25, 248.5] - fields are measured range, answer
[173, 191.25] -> -4.64 km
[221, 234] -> -0.64 km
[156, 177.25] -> -3.74 km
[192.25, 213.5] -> -3.35 km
